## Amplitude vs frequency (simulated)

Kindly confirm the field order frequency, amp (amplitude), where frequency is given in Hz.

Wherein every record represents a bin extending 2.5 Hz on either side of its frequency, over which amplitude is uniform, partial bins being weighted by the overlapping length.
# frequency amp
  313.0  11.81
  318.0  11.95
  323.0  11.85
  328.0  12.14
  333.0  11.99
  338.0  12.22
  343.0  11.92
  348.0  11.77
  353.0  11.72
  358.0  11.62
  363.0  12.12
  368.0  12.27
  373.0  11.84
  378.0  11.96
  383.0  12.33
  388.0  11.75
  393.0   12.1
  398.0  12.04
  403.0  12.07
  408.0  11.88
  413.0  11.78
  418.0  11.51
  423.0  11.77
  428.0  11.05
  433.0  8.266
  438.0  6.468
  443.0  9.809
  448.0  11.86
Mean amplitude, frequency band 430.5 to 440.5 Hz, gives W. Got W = 7.37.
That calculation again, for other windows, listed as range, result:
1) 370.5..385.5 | 12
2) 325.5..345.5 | 12.1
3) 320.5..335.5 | 12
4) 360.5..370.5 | 12.2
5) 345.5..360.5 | 11.7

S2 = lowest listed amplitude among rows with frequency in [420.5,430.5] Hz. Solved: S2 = 11.05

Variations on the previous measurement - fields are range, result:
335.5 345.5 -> 11.92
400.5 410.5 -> 11.88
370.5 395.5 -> 11.75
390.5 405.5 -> 12.04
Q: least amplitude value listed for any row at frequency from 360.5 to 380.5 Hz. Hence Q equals 11.84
